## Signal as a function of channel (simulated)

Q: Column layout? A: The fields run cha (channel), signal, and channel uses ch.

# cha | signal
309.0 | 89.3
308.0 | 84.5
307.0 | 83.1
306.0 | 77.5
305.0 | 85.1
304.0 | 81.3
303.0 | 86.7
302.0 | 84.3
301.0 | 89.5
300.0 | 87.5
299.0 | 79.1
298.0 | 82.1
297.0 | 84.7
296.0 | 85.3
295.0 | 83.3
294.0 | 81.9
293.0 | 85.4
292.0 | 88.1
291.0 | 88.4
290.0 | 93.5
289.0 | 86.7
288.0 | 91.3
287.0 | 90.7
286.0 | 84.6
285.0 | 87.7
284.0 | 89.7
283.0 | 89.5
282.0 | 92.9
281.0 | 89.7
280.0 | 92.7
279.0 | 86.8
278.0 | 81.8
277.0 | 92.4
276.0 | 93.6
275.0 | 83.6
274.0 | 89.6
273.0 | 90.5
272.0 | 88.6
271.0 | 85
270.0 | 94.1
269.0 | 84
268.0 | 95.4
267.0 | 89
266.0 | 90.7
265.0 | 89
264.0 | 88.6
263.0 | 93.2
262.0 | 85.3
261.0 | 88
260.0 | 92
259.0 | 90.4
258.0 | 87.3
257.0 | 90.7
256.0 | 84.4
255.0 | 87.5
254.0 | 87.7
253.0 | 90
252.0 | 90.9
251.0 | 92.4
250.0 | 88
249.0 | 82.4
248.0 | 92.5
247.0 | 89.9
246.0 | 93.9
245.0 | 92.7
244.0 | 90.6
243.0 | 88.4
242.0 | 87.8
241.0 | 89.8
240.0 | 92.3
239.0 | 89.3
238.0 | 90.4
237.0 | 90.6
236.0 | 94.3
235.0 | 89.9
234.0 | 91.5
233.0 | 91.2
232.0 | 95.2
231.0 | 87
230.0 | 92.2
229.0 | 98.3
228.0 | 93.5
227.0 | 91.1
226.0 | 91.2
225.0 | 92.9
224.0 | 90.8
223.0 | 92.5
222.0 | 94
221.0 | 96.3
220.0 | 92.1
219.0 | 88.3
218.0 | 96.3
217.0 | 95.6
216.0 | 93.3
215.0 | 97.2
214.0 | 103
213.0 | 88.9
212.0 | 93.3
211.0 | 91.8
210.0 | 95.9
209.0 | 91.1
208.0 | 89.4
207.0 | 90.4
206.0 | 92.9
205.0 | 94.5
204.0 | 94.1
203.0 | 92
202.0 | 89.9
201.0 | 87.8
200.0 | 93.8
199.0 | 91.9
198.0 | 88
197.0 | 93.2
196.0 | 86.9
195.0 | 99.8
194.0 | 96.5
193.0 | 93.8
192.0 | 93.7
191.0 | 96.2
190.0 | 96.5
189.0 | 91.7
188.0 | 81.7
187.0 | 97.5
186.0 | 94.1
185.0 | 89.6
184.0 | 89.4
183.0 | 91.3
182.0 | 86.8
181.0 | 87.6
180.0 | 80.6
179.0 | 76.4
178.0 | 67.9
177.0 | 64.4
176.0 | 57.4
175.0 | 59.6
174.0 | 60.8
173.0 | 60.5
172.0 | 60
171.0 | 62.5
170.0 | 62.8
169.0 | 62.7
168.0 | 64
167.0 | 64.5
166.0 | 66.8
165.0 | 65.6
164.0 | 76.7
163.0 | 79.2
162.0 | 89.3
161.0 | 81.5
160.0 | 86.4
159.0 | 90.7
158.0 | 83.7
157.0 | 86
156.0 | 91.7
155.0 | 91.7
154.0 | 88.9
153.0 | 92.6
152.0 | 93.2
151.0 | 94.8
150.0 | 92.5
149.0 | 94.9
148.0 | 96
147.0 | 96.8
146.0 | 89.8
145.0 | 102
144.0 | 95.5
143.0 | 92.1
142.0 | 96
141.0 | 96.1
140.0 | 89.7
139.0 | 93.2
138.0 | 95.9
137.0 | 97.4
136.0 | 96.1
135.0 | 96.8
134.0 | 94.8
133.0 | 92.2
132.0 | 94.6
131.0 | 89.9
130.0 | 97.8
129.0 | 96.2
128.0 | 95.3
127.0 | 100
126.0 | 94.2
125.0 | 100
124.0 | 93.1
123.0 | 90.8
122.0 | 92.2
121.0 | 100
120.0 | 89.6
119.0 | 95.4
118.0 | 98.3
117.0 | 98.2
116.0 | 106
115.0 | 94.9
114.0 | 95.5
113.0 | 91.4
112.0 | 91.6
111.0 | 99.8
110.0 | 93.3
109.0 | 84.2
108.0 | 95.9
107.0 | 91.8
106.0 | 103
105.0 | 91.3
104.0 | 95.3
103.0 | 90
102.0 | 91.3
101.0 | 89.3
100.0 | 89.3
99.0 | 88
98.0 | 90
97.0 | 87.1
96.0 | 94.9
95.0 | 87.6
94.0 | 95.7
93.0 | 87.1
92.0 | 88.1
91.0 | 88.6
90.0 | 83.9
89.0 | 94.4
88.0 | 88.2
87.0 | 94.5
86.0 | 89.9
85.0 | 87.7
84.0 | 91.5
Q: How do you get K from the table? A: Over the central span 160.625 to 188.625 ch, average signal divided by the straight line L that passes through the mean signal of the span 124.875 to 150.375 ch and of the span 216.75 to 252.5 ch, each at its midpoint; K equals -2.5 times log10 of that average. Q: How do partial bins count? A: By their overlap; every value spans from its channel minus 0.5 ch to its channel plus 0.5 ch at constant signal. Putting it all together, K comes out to 0.25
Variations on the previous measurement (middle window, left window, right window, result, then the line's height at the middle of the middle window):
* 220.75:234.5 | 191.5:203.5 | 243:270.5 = -0.02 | 90.9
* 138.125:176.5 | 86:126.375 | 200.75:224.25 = 0.14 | 92.9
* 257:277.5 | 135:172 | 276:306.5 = -0.04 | 86.6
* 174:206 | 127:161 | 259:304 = 0.06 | 91.5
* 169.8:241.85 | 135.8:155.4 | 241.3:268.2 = 0.04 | 91.6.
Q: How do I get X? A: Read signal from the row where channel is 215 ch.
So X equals 97.2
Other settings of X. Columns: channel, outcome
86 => 89.9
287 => 90.7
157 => 86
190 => 96.5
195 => 99.8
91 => 88.6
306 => 77.5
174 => 60.8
